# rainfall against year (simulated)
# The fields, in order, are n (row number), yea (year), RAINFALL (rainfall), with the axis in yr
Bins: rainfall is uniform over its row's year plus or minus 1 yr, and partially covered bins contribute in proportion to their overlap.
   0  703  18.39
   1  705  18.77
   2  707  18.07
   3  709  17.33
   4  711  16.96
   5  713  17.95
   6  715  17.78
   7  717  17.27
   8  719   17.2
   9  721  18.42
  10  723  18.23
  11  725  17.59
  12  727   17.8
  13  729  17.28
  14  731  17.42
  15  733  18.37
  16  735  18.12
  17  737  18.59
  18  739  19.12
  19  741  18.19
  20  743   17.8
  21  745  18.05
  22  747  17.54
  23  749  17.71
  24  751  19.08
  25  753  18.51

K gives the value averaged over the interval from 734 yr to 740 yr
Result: 18.6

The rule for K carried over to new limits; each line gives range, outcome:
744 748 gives 17.8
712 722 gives 17.7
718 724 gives 18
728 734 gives 17.7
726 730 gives 17.5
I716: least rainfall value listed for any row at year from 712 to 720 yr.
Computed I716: 17.2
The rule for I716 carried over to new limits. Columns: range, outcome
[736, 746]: 17.8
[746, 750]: 17.54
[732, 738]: 18.12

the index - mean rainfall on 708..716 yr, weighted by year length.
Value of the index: 17.5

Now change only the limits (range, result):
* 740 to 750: 17.9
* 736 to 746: 18.4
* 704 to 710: 18.1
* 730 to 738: 18.1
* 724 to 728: 17.7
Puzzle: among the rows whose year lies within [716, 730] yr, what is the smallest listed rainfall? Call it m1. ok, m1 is 17.2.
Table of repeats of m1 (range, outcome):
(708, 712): 16.96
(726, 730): 17.28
